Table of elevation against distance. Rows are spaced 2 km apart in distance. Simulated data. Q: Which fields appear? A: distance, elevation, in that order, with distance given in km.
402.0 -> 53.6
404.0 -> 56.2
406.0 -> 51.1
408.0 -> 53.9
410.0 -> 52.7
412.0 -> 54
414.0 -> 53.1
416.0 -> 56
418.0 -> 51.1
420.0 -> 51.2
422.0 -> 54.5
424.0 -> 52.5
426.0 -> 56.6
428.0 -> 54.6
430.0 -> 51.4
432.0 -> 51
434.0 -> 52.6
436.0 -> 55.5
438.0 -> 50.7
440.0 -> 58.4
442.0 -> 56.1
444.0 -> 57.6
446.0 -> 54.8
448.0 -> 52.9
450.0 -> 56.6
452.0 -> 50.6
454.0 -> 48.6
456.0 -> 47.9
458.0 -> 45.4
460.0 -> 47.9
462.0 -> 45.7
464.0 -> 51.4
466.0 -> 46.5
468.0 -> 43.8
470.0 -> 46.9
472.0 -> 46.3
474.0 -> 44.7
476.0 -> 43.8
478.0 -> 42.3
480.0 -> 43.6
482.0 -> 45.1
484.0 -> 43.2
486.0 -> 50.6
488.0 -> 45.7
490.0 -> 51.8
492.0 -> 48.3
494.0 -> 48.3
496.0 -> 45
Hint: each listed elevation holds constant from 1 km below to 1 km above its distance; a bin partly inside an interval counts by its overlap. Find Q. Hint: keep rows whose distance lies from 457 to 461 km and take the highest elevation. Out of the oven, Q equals 47.9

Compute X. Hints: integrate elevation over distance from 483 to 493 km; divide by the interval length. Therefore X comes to 47.9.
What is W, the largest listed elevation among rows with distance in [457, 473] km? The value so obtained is 51.4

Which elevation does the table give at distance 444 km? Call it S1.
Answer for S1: 57.6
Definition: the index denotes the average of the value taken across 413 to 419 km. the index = 53.4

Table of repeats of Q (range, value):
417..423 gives 54.5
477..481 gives 43.6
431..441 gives 58.4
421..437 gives 56.6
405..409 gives 53.9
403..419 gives 56.2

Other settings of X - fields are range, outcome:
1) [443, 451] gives 55.5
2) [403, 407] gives 53.7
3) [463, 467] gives 49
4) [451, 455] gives 49.6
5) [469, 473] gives 46.6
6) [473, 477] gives 44.2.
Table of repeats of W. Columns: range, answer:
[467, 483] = 46.9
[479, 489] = 50.6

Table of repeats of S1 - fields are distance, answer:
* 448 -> 52.9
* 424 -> 52.5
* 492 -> 48.3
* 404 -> 56.2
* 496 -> 45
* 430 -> 51.4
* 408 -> 53.9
